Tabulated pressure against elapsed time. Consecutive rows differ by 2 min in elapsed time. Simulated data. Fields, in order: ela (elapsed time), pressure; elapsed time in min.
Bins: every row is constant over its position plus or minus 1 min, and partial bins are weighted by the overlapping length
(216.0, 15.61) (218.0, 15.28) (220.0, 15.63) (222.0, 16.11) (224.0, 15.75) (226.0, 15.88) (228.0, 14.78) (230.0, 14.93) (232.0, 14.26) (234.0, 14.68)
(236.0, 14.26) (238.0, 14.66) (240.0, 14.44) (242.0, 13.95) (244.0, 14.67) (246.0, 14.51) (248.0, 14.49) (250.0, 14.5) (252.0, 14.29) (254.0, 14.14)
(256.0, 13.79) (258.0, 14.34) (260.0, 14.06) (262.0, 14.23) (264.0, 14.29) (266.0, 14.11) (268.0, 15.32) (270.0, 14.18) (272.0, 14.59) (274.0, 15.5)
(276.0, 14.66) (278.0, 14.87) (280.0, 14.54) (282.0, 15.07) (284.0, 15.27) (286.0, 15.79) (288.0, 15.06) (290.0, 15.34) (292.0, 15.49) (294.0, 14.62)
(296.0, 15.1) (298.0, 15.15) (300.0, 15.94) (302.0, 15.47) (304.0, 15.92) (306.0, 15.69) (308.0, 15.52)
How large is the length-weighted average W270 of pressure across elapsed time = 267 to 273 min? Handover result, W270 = 14.7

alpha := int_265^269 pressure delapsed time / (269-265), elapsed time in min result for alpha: 14.7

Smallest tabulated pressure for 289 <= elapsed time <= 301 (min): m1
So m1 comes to 14.62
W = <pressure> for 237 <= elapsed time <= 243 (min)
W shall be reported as 14.3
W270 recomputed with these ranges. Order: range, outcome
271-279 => 14.9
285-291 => 15.4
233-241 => 14.5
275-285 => 14.9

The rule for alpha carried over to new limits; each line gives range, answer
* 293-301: 15.2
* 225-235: 14.9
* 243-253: 14.5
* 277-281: 14.7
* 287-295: 15.1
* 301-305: 15.7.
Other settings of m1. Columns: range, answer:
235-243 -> 13.95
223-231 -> 14.78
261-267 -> 14.11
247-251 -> 14.49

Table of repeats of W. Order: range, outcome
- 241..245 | 14.3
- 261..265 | 14.3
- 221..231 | 15.5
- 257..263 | 14.2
